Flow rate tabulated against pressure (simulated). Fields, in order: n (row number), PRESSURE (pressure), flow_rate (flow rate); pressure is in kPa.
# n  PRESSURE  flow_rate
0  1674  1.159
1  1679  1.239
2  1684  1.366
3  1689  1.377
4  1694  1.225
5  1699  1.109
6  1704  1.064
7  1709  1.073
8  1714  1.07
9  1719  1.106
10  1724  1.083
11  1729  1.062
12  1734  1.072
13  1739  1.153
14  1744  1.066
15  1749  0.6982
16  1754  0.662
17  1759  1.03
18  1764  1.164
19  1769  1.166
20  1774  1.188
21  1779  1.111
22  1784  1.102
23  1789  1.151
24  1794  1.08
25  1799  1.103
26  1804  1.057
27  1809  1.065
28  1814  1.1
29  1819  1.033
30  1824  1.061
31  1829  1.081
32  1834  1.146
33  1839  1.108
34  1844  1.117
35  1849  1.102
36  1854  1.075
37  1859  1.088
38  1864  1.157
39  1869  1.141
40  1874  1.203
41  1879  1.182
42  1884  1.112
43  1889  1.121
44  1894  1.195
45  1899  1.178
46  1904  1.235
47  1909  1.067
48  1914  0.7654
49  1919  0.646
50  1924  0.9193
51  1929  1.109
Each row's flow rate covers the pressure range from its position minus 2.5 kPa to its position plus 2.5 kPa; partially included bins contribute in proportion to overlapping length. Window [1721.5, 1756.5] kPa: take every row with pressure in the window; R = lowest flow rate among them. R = 0.662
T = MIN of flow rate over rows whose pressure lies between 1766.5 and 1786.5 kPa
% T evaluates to 1.102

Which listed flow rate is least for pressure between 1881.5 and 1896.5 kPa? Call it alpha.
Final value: 1.112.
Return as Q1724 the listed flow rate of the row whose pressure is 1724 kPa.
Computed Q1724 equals 1.083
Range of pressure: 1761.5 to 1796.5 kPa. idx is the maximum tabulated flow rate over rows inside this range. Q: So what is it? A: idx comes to 1.188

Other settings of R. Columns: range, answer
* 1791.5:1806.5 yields 1.057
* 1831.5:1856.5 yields 1.075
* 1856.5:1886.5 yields 1.088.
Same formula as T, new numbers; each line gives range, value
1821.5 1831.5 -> 1.061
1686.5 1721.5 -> 1.064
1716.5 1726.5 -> 1.083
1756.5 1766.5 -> 1.03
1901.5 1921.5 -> 0.646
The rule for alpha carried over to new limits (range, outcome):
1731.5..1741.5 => 1.072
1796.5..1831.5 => 1.033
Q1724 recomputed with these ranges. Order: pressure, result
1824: 1.061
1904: 1.235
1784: 1.102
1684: 1.366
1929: 1.109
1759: 1.03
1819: 1.033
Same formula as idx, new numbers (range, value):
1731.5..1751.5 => 1.153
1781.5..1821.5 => 1.151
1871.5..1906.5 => 1.235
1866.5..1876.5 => 1.203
